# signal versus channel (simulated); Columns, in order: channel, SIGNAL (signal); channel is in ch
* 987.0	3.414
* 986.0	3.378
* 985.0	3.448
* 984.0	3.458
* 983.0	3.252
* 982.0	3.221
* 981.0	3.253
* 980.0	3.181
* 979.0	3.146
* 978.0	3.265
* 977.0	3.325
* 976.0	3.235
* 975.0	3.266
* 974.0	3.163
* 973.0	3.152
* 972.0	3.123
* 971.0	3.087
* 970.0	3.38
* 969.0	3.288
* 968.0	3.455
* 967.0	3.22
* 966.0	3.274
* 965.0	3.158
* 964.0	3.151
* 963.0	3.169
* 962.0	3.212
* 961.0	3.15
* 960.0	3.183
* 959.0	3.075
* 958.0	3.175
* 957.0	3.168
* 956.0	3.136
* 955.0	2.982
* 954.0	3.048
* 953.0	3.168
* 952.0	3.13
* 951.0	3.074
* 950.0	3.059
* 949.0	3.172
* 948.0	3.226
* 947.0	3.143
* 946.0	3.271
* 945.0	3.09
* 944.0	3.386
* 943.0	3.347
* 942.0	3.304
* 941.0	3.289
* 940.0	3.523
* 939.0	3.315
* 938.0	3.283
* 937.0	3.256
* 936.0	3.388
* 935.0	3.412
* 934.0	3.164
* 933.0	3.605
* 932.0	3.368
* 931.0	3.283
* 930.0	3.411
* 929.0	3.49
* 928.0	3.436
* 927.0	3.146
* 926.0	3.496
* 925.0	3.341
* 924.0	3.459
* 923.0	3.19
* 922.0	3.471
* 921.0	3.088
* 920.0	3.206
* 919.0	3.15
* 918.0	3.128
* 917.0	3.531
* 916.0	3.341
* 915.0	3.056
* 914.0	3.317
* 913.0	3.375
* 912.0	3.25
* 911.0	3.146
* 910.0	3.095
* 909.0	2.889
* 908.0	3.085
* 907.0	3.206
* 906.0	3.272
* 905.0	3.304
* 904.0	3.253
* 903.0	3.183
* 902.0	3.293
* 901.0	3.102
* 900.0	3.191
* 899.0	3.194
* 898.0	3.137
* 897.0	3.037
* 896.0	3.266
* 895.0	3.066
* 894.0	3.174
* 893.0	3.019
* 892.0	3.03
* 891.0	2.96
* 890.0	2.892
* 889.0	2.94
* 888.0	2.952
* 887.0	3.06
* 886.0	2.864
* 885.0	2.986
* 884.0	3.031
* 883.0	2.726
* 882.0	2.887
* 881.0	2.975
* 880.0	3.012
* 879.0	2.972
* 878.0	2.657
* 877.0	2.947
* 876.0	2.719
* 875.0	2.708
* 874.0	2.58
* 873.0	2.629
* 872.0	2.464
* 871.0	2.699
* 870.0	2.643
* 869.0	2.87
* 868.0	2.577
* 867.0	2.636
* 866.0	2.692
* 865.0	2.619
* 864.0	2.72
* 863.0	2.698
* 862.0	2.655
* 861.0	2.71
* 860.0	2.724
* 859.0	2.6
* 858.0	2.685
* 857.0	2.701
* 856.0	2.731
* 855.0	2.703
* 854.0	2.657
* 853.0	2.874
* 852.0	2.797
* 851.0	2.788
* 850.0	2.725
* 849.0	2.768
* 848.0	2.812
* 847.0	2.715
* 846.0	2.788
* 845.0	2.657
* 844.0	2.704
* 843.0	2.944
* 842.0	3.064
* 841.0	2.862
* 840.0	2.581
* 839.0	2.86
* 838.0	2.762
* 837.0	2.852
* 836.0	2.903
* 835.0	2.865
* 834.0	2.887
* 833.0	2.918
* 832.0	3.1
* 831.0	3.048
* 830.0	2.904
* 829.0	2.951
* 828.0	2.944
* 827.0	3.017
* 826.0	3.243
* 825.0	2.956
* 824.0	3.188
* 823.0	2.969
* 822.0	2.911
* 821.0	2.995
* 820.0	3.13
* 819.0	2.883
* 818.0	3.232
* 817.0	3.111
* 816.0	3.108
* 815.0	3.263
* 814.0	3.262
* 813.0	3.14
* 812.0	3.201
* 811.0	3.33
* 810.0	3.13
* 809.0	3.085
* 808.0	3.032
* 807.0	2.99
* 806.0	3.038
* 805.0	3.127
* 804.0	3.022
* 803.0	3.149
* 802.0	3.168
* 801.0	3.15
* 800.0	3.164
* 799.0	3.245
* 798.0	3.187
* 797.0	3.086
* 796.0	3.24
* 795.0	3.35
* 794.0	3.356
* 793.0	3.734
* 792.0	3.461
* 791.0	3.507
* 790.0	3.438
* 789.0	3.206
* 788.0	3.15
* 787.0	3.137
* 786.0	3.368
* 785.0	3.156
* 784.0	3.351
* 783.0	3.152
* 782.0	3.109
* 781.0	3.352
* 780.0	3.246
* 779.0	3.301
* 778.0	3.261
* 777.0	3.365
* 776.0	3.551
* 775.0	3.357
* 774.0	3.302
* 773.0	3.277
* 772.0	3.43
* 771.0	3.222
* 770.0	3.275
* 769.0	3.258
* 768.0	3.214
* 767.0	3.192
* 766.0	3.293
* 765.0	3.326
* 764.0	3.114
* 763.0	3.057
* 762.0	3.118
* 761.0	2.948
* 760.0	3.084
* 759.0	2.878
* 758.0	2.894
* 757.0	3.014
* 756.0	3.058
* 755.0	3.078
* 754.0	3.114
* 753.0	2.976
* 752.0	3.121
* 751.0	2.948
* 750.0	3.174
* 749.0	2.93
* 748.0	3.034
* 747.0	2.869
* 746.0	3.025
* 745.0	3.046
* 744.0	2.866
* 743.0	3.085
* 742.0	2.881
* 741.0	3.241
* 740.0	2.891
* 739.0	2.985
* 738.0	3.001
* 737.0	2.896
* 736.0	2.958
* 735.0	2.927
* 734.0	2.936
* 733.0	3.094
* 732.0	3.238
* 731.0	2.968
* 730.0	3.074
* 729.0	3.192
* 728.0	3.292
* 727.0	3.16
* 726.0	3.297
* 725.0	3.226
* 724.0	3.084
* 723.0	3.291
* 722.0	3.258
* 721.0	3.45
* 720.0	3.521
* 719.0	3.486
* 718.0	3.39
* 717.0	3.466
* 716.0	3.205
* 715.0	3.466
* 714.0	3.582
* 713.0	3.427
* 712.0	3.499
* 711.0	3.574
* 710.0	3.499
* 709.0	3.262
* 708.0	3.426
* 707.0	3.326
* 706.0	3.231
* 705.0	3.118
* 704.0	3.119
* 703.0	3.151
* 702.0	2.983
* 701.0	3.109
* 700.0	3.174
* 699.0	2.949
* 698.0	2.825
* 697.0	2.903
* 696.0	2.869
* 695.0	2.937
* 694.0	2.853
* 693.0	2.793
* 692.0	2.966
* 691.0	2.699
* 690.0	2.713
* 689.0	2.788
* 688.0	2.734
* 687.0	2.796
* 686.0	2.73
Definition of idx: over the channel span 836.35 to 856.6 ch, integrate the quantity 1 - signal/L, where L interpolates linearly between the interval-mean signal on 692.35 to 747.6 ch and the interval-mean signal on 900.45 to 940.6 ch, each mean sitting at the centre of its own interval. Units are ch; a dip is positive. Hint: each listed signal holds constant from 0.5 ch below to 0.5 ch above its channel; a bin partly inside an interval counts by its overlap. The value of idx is 2.8 ch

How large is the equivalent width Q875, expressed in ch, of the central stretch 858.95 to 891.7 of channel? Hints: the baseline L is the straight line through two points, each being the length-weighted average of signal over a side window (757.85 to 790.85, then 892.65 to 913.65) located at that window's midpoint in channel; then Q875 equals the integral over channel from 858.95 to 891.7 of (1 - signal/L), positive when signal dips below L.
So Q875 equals 4.1 ch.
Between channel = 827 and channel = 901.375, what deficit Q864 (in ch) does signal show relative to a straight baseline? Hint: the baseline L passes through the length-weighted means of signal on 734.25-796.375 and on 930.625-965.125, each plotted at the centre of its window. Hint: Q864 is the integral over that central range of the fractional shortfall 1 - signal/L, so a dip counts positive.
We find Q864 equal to 8.2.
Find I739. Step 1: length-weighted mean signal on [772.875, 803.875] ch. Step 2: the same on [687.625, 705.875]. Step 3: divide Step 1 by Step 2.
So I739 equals 1.12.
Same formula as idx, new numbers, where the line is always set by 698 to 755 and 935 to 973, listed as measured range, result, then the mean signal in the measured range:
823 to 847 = 2.10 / 2.91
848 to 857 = 1.23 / 2.76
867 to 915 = 3.18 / 2.99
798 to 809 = 0.25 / 3.11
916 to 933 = -0.66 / 3.33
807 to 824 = 0.40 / 3.11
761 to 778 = -0.47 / 3.26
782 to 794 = -0.55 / 3.32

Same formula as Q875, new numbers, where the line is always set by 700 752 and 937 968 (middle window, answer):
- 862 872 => 1.6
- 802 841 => 2.0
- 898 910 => 0.1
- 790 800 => -0.5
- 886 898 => 0.6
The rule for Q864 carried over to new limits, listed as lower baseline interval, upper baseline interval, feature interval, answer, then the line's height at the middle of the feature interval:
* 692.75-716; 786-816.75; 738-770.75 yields 1.4 ch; 3.2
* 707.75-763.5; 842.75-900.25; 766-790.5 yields -1.9 ch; 3.05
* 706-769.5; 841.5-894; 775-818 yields -3.4 ch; 2.99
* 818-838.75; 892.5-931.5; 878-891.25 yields 0.9 ch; 3.15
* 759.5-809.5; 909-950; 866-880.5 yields 2.4 ch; 3.27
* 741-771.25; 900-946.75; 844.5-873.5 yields 4.5 ch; 3.2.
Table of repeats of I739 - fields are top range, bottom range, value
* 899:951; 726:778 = 1.05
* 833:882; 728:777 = 0.89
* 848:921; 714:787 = 0.93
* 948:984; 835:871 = 1.16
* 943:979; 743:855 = 1.03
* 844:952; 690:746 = 0.97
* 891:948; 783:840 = 1.04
